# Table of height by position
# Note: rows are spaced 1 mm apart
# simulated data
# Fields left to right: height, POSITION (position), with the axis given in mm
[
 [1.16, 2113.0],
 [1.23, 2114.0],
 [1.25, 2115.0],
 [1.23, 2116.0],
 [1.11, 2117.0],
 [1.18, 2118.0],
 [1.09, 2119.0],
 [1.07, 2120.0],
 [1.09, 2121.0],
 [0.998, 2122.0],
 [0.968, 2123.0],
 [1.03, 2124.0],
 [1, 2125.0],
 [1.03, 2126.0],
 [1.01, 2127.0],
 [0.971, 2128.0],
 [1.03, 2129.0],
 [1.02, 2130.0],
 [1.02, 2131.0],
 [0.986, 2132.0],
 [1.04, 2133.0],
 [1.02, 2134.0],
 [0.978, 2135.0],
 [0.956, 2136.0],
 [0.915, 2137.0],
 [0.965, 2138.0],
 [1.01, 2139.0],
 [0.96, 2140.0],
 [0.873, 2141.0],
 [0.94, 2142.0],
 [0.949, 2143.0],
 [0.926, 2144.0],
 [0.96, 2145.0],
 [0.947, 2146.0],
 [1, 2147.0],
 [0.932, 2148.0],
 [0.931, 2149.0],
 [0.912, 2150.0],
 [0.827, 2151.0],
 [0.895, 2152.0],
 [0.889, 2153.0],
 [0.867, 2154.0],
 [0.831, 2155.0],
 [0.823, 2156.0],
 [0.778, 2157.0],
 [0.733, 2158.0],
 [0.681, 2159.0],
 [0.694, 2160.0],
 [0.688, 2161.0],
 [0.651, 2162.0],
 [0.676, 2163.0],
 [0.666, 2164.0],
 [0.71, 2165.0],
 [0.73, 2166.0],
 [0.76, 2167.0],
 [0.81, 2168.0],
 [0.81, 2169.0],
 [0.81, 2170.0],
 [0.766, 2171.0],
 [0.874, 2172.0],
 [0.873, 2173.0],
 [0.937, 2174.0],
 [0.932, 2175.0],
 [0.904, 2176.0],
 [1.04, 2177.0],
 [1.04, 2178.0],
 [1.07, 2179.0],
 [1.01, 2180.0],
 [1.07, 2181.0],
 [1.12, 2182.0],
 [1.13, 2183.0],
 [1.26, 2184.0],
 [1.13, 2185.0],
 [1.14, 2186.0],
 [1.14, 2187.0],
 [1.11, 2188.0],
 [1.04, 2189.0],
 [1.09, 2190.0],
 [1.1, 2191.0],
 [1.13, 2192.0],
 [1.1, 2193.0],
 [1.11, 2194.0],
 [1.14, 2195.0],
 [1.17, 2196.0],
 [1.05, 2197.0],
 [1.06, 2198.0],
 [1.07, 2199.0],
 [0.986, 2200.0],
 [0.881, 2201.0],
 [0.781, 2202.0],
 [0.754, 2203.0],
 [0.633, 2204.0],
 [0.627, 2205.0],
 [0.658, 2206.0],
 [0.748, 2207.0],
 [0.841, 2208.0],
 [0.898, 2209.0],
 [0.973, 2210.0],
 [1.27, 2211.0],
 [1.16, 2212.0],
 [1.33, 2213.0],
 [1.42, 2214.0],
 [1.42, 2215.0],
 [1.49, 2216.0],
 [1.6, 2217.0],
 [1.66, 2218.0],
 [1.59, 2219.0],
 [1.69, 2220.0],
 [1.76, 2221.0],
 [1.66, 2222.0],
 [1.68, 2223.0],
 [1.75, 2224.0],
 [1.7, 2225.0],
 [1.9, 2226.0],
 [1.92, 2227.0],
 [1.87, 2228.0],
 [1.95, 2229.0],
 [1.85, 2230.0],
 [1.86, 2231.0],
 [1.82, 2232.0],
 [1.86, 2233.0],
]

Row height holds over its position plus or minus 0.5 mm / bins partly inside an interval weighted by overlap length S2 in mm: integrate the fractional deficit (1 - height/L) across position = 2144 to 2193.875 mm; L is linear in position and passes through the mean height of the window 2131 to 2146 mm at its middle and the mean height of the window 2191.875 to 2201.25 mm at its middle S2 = 5.0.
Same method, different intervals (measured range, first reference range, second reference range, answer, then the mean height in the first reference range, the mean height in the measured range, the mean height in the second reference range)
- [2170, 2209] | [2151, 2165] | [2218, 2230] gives 7.33 mm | 0.76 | 0.984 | 1.77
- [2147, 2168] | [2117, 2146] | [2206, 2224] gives 6.03 mm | 1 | 0.789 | 1.36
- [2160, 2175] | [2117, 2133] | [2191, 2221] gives 4.30 mm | 1.04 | 0.772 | 1.12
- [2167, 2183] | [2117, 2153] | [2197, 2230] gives 2.96 mm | 0.984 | 0.938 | 1.31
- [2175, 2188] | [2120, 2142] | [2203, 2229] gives 1.44 mm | 0.994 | 1.08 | 1.37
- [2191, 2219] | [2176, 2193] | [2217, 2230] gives 7.03 mm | 1.1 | 1.08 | 1.76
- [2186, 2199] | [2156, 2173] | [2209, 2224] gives 0.33 mm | 0.746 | 1.1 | 1.47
